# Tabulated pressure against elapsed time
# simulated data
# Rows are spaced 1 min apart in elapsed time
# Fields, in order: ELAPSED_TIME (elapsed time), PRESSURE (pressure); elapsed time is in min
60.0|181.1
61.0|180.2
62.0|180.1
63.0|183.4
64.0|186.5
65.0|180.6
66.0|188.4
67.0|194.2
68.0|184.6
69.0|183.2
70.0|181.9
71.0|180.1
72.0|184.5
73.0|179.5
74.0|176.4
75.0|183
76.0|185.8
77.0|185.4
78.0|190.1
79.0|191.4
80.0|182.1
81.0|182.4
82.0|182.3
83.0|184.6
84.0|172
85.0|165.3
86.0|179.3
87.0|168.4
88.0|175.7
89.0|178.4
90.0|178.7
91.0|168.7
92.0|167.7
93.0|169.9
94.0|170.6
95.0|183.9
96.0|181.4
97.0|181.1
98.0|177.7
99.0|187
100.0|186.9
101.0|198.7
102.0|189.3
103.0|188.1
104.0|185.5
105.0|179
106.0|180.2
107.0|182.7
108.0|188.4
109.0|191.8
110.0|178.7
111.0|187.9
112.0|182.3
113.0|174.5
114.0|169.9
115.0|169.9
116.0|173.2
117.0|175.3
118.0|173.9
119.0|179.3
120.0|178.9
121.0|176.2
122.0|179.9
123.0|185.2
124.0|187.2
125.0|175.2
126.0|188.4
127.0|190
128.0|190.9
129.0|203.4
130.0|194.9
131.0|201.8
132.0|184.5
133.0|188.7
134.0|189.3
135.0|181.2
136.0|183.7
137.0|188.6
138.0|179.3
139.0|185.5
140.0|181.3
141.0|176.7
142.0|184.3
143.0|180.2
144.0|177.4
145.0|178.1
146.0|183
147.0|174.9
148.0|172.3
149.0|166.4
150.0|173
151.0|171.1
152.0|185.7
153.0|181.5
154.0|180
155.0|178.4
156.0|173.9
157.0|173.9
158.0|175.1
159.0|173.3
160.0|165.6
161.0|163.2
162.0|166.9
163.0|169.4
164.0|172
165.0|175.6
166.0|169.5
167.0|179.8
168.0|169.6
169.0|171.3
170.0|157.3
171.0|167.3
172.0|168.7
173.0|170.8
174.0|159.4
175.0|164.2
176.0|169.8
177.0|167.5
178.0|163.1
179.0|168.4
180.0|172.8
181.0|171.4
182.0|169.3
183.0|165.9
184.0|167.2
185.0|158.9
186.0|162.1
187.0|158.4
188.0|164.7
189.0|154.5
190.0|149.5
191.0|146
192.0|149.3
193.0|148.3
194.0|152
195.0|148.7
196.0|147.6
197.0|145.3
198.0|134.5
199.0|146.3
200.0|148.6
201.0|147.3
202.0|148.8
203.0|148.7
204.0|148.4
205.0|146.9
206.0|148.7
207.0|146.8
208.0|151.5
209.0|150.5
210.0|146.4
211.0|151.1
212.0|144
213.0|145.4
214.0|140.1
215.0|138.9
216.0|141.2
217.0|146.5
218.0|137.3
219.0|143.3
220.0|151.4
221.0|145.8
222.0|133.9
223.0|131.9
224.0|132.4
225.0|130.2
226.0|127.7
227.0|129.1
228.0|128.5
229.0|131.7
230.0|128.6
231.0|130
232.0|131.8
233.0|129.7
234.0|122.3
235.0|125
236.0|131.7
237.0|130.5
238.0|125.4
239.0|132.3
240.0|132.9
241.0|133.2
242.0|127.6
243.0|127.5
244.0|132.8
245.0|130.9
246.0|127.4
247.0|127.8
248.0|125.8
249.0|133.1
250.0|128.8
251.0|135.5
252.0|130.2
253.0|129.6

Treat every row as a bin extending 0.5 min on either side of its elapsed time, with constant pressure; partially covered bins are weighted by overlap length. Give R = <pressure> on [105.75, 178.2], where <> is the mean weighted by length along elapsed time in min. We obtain 178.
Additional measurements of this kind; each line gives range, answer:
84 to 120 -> 179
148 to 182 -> 171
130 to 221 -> 164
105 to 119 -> 179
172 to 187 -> 166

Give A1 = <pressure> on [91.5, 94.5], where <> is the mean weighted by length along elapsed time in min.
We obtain 169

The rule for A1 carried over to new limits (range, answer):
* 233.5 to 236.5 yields 126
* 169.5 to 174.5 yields 165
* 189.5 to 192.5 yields 148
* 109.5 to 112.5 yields 183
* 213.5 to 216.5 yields 140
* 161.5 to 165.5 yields 171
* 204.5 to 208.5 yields 148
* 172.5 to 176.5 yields 166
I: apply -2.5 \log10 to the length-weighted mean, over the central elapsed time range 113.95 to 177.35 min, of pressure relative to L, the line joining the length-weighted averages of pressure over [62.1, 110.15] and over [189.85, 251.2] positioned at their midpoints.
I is -0.09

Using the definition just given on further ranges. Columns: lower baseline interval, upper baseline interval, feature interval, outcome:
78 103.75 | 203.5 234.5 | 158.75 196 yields -0.08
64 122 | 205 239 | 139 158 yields -0.10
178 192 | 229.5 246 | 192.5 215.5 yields 0.02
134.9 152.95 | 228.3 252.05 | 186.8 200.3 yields 0.03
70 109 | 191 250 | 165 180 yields -0.10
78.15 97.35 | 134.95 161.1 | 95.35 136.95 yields -0.04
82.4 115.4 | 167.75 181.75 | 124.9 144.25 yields -0.08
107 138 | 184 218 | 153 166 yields -0.03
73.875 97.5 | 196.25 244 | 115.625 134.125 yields -0.11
